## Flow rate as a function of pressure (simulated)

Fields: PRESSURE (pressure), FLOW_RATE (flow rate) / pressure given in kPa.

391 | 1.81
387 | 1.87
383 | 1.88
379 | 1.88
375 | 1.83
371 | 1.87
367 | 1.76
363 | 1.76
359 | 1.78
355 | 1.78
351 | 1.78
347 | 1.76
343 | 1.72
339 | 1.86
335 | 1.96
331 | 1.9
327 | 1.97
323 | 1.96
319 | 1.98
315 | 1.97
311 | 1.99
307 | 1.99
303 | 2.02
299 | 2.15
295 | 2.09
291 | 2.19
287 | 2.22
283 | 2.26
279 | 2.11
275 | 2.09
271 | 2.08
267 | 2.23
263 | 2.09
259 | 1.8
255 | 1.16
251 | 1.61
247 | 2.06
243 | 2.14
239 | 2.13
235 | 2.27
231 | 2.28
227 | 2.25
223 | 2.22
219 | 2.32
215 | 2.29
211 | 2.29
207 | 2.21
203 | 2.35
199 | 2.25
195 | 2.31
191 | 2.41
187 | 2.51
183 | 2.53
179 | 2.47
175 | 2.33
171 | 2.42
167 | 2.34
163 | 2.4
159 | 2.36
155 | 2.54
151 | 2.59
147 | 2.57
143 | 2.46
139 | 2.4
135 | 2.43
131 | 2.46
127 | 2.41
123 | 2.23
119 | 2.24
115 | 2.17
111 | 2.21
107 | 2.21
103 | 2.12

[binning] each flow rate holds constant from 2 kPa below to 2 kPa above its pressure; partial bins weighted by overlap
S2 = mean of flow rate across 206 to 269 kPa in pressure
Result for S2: 2.08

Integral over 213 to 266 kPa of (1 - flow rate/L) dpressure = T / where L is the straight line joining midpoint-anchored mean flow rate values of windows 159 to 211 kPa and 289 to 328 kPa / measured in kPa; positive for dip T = 4.2 kPa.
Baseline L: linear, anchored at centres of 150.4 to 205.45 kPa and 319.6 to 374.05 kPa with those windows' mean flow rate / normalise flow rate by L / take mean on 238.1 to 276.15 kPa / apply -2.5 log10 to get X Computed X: 0.11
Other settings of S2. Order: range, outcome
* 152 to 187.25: 2.43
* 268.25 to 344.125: 2.03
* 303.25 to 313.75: 1.99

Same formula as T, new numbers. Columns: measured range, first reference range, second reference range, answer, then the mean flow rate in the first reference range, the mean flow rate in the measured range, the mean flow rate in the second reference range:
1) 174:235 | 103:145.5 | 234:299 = -5.0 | 2.32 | 2.33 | 2.03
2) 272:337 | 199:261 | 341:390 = -3.9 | 2.1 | 2.05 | 1.81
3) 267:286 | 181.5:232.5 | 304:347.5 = -0.6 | 2.32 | 2.15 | 1.92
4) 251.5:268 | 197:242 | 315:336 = 2.8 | 2.26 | 1.78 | 1.96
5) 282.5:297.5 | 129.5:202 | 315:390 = -1.0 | 2.43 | 2.18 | 1.85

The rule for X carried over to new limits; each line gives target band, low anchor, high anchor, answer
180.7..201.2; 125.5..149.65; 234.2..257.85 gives -0.110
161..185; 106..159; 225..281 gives -0.072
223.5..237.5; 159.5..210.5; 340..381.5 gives -0.016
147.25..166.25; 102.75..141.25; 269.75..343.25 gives -0.104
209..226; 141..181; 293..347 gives -0.002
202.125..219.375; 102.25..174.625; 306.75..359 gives -0.047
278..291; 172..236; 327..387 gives -0.069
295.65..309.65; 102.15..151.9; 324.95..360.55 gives -0.067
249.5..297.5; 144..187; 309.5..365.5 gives 0.043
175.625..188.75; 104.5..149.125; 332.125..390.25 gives -0.123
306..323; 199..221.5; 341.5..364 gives -0.042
